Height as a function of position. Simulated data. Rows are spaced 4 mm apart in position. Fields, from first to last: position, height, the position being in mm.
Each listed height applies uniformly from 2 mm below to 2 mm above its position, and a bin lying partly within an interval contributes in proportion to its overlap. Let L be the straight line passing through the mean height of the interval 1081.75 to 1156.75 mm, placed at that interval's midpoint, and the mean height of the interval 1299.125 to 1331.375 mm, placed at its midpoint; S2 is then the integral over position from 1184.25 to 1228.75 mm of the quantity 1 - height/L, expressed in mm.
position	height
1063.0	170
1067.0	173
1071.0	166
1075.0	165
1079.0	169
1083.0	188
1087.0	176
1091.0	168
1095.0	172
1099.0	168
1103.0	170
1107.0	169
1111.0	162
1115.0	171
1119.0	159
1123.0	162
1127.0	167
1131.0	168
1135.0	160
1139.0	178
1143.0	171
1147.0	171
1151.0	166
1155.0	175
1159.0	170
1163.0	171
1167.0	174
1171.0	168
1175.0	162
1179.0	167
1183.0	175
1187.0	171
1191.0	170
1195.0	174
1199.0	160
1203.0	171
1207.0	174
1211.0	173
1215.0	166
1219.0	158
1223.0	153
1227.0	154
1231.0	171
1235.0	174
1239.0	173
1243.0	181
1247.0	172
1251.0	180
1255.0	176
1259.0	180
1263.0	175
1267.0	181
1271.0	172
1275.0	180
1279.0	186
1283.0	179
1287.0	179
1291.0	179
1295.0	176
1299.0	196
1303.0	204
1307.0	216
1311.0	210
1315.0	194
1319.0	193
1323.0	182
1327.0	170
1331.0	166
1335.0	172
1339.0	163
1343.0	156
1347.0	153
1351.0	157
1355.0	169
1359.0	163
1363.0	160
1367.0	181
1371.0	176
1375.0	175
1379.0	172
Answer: 3.4 mm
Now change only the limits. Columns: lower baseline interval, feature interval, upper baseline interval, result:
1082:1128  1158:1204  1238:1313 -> 1.7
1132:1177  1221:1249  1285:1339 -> 1.6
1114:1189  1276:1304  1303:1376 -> -1.7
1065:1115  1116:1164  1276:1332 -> 1.8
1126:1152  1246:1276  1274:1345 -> 0.4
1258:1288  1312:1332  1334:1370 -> -1.6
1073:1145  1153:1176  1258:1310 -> 0.5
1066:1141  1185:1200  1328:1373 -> -0.2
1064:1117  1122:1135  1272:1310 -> 0.7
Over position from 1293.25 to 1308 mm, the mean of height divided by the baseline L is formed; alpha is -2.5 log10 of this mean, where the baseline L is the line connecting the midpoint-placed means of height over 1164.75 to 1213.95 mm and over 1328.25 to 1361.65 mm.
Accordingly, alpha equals -0.196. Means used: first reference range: 170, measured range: 197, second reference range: 162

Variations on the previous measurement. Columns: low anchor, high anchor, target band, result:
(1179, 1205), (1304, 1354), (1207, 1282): 0.003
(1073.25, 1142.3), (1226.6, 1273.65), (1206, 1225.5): 0.060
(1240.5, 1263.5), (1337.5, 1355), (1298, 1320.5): -0.217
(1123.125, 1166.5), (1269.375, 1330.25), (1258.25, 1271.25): 0.036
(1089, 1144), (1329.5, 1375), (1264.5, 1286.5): -0.084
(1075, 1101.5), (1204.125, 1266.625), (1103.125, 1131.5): 0.044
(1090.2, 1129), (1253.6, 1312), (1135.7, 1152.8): -0.001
